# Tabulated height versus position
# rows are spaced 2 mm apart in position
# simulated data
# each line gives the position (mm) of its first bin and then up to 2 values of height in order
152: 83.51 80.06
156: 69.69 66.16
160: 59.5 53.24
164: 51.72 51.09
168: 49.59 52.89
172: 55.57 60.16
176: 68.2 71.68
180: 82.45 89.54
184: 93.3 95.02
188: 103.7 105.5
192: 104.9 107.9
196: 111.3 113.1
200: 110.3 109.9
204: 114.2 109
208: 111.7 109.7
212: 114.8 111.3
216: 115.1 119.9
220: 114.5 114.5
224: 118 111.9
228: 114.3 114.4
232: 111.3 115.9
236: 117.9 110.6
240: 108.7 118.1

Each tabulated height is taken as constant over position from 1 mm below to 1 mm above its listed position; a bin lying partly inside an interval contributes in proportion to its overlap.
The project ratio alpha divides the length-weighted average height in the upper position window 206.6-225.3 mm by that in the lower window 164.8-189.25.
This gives 1.6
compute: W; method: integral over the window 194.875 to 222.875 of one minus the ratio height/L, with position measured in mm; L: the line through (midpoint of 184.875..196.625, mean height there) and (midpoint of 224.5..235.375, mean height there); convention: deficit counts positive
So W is -1.0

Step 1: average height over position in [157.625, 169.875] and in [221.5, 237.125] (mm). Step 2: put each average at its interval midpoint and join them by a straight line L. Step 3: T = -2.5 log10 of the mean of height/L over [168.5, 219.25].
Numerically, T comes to -0.18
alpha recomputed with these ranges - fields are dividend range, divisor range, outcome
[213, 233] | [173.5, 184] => 1.49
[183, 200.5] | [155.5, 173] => 1.86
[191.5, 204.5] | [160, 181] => 1.85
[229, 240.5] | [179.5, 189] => 1.21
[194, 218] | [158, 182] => 1.83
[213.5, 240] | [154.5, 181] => 1.87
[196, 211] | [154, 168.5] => 1.88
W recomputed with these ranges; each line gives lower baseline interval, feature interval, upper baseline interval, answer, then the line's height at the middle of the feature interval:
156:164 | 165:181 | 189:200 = 3.5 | 78.3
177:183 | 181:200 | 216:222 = -2.6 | 90.7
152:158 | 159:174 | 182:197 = 5.4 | 84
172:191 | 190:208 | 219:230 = -2.5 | 96.4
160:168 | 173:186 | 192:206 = 0.0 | 78.3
